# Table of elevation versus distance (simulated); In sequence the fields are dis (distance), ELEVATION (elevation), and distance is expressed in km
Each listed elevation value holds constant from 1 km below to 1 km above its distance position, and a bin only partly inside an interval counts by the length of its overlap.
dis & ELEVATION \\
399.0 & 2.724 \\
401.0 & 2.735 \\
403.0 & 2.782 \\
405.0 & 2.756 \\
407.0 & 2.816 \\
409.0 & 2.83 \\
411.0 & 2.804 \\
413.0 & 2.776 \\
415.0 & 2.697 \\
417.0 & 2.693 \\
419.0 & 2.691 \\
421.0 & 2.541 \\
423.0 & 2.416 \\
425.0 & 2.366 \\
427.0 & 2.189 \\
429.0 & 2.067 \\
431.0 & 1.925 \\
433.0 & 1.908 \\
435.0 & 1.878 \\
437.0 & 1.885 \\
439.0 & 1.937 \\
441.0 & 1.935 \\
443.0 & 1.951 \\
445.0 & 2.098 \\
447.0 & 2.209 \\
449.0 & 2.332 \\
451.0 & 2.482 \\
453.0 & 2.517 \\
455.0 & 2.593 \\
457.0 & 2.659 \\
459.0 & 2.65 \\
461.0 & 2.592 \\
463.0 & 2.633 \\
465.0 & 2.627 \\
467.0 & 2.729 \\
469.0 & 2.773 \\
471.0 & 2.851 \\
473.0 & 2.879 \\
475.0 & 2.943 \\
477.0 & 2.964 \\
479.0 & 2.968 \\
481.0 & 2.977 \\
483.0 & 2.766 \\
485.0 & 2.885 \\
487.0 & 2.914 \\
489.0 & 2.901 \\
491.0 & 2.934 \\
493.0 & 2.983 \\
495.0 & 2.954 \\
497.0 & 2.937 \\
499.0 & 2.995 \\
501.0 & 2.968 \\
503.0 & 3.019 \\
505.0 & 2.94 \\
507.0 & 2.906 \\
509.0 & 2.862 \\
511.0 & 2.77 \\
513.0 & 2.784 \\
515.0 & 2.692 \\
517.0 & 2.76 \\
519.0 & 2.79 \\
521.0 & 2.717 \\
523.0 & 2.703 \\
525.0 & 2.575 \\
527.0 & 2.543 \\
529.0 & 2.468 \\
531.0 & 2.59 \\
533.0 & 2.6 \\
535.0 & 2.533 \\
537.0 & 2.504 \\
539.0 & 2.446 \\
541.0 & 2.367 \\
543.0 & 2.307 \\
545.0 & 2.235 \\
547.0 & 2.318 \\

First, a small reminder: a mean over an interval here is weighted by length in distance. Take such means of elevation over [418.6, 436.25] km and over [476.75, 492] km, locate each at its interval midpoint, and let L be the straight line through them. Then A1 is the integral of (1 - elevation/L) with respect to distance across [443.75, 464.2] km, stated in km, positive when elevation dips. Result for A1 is 0.5 km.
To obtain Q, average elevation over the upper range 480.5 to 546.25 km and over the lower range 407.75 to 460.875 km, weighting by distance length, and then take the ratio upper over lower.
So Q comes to 1.16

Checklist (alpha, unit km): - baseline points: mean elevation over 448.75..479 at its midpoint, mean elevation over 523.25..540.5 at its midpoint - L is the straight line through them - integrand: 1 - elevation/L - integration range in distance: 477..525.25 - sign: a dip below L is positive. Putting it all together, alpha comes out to -4.8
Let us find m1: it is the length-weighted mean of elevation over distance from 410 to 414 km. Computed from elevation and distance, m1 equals 2.79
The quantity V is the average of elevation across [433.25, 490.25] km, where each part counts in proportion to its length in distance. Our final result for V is 2.55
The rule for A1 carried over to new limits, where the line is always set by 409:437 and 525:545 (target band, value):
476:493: -3.4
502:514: -2.1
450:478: -3.4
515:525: -1.0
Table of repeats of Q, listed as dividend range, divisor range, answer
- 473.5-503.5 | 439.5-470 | 1.20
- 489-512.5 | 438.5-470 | 1.21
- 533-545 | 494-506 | 0.82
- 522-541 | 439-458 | 1.11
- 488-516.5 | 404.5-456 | 1.23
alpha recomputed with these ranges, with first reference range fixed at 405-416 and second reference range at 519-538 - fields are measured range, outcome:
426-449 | 6.1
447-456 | 0.9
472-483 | -1.1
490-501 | -1.3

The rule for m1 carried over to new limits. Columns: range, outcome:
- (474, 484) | 2.92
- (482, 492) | 2.88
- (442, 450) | 2.15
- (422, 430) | 2.26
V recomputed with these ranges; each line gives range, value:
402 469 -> 2.43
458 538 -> 2.79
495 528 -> 2.81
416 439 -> 2.22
